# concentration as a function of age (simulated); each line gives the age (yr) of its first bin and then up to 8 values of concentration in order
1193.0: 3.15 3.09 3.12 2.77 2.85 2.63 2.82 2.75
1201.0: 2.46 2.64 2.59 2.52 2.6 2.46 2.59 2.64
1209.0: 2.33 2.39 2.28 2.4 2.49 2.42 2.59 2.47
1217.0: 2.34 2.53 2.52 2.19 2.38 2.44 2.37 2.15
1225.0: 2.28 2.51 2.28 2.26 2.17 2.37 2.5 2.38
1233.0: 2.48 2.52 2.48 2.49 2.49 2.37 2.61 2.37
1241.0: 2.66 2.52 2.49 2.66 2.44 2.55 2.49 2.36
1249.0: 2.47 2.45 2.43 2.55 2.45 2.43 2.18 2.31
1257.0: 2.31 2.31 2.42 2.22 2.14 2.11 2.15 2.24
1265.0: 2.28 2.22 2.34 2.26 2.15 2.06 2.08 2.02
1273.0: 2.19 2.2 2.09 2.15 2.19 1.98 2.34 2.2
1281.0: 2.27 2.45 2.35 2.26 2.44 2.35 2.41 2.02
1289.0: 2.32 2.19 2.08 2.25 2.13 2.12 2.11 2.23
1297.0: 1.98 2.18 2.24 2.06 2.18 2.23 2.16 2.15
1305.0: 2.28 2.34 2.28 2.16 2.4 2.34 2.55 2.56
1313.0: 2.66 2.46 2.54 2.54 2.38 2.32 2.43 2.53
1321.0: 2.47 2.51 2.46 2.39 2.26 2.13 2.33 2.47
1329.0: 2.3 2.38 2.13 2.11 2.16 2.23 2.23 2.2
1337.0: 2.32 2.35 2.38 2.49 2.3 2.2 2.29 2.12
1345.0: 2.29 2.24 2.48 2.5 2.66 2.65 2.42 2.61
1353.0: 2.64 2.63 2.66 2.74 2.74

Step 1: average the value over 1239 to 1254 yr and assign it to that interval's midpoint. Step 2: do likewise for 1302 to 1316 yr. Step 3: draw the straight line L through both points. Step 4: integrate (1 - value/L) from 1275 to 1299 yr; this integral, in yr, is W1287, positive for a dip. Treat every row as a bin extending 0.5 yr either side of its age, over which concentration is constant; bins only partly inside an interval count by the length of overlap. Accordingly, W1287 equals 2.0 yr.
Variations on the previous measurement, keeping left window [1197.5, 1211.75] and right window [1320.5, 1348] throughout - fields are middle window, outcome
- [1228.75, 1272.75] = 1.78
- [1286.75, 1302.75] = 1.44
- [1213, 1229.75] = 0.96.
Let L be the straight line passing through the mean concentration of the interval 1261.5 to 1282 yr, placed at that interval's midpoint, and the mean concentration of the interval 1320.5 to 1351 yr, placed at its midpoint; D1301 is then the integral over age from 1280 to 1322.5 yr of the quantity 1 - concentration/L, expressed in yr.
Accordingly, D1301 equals -0.99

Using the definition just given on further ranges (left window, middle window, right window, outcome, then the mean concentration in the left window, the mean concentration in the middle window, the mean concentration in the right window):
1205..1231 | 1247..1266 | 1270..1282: -0.7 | 2.4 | 2.32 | 2.16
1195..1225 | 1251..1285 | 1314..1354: 2.8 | 2.51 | 2.25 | 2.37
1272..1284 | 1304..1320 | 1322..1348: -1.0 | 2.21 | 2.41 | 2.3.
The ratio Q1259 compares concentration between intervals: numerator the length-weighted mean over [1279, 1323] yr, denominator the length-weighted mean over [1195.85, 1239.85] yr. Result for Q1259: 0.93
